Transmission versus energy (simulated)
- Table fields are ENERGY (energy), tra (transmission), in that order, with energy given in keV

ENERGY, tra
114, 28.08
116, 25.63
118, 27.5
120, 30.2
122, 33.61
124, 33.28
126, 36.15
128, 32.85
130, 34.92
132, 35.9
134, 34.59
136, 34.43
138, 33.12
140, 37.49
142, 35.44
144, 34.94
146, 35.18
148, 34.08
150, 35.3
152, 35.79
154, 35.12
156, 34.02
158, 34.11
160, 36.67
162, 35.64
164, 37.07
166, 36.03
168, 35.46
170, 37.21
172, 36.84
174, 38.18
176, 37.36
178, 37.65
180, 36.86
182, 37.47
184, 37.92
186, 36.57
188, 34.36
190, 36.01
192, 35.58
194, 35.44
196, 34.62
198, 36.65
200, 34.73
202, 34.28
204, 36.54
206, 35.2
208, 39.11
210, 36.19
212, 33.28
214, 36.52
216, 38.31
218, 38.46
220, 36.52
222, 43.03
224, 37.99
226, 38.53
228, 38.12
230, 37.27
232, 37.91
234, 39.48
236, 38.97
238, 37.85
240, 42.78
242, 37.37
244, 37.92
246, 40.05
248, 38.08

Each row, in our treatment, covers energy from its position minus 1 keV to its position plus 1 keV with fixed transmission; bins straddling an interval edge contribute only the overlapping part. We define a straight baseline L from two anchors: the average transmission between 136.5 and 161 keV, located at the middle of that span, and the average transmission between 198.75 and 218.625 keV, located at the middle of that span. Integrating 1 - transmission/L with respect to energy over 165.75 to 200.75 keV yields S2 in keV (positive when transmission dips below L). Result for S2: -0.7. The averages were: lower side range 35.1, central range 36.4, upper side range 36.2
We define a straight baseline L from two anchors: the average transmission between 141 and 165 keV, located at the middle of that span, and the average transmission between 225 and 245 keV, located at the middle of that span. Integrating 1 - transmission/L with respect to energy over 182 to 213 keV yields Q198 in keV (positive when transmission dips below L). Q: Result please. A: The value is 1.1 keV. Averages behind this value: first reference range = 35.3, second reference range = 38.6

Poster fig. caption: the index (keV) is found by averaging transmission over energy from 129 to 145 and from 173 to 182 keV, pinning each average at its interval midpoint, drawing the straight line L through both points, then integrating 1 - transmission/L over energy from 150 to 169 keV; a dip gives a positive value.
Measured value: 0.5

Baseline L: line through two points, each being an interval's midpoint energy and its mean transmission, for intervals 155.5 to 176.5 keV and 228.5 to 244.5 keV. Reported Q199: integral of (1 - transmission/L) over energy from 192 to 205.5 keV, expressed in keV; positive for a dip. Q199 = 0.7 keV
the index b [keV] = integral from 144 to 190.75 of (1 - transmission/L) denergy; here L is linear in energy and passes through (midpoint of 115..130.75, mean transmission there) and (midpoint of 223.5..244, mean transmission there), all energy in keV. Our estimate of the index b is -2.2 keV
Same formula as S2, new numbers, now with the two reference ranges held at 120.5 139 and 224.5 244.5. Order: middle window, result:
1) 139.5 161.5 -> -0.10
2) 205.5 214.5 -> 0.36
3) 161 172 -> -0.18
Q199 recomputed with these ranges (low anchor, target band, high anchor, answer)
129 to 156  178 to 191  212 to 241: 0.06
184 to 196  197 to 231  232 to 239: 0.15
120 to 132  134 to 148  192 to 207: -0.30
